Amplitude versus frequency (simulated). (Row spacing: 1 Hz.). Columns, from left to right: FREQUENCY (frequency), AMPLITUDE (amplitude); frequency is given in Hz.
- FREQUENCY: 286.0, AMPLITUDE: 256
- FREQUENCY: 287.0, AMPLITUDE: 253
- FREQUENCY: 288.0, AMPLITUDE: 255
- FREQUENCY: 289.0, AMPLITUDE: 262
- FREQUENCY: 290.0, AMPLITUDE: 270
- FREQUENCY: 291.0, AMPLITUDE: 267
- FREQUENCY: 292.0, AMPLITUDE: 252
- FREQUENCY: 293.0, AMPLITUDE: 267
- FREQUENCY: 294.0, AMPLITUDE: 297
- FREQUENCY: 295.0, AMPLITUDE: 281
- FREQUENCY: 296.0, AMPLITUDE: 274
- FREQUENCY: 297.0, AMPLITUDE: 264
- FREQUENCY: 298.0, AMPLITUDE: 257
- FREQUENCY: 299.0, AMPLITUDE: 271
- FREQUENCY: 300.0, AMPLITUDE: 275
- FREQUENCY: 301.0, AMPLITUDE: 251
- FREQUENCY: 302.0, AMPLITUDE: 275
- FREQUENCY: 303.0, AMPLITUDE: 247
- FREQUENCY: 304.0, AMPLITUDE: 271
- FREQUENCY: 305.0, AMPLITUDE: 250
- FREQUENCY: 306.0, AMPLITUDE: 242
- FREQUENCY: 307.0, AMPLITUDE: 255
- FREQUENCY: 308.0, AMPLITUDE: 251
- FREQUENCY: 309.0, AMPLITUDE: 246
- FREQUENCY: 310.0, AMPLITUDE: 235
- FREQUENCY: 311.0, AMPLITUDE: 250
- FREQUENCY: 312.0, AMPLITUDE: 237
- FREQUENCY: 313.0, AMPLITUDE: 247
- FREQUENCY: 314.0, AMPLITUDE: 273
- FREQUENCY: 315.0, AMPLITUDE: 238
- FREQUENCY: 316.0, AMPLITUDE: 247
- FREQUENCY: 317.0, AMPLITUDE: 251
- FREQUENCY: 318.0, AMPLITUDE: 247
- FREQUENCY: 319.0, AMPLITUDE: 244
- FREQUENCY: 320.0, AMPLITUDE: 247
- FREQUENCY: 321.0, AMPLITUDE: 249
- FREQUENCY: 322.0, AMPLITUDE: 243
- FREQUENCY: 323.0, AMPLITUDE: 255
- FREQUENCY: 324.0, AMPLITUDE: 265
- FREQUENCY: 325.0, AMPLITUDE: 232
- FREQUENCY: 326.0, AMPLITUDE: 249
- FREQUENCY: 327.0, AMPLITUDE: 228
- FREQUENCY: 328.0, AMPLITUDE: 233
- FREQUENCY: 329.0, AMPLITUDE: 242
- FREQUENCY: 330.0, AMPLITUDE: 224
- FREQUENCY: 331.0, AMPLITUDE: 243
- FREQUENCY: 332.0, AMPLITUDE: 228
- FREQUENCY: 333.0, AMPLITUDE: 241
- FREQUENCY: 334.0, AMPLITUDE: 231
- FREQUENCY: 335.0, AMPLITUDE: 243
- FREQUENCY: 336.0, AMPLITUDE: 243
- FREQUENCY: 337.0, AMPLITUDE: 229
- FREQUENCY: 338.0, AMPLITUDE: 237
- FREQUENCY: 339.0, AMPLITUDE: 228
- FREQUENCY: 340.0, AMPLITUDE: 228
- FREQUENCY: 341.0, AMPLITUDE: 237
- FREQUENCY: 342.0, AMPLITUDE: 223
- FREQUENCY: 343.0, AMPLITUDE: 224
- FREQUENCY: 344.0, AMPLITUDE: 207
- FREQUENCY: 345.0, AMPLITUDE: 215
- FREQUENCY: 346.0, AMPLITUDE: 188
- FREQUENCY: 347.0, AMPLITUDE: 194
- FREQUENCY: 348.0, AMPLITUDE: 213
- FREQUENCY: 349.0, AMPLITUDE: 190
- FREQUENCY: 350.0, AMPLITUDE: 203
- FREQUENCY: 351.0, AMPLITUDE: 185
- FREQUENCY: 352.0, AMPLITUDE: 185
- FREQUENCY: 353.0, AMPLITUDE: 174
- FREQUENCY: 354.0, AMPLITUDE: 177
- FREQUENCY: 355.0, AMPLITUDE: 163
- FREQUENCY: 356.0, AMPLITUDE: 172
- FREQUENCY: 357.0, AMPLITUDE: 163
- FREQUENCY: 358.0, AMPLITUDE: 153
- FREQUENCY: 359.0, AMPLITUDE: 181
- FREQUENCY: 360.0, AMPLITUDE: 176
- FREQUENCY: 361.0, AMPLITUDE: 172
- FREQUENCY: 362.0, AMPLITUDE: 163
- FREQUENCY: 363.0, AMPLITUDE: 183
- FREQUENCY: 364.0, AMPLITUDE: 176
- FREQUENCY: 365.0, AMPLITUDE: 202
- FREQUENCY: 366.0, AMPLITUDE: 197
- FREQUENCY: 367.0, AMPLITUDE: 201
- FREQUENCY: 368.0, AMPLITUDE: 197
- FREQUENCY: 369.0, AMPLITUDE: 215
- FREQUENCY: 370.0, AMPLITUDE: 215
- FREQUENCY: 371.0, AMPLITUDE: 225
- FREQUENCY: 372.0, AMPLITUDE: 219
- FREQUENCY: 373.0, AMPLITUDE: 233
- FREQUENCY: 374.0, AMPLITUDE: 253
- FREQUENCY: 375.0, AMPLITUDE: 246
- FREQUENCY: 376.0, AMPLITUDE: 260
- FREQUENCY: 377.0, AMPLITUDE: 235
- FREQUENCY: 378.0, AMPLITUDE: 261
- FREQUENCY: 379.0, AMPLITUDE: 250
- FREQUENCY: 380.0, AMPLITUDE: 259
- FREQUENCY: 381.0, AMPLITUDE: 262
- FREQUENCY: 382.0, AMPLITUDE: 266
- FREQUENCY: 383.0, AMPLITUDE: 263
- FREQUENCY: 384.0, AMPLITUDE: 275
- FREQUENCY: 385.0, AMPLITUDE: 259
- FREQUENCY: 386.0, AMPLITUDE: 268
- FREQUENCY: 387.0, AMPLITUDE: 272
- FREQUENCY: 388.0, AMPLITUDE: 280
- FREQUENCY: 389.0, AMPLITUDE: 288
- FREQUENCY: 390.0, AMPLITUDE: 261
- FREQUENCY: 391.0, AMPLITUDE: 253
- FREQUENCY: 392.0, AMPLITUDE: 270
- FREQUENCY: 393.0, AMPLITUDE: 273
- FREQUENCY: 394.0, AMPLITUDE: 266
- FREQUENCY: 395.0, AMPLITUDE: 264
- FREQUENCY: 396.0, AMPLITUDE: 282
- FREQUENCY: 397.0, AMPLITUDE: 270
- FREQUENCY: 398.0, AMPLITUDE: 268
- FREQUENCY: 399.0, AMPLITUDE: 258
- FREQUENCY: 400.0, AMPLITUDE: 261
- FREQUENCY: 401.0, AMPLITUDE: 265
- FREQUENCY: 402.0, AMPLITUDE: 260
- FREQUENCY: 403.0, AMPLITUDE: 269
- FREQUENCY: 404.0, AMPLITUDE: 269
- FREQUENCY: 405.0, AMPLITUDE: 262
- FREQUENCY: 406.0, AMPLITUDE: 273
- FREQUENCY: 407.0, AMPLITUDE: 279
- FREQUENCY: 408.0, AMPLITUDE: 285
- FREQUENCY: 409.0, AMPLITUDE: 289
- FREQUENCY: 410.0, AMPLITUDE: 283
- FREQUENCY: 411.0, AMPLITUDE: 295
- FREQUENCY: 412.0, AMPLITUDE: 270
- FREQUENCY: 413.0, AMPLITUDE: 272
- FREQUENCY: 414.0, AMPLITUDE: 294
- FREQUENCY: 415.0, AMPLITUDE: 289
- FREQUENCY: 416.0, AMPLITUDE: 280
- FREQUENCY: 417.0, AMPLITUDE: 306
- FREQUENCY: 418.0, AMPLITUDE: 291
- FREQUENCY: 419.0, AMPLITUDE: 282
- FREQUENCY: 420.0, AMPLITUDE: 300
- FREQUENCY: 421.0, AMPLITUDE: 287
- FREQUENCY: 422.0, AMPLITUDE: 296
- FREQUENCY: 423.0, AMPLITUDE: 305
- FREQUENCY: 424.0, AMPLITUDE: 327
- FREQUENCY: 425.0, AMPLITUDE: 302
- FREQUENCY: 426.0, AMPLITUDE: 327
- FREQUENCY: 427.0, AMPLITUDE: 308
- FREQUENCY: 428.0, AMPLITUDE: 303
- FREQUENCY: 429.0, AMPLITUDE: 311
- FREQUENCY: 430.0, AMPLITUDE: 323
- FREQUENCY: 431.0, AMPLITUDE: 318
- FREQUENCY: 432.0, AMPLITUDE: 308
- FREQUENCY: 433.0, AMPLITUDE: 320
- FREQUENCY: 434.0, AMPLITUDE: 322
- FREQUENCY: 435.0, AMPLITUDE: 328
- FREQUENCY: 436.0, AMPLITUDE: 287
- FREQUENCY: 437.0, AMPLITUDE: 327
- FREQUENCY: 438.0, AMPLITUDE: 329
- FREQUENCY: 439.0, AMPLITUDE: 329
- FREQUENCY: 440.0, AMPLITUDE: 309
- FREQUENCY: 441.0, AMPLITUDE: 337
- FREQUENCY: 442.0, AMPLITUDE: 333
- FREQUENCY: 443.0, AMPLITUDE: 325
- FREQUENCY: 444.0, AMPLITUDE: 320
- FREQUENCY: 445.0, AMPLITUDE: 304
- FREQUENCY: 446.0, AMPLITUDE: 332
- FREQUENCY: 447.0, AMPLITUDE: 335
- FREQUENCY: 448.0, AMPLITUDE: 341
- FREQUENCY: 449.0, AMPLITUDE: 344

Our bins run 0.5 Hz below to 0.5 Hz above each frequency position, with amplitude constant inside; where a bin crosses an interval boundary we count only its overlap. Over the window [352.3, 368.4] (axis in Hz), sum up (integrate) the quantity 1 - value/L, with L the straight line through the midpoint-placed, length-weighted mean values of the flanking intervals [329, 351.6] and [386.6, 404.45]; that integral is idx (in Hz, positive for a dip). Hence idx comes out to 4.1 Hz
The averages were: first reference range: 221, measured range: 178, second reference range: 268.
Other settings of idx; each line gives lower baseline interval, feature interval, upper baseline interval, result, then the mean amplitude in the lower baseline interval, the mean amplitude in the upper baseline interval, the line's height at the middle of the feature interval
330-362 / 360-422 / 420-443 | 1.8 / 204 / 315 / 263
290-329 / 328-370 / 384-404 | 9.1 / 254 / 268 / 261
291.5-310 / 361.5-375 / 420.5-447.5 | 3.8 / 262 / 317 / 290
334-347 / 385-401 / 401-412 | -0.2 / 224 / 276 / 265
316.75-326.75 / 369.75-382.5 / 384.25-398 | 0.9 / 248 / 270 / 265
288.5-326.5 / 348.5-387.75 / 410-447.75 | 9.5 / 256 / 309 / 282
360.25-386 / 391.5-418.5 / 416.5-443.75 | -0.1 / 228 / 313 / 275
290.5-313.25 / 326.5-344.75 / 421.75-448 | 2.9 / 259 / 319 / 274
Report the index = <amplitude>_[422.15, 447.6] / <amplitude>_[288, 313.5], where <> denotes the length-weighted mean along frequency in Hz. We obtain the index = 1.23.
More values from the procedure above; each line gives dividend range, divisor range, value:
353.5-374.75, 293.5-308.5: 0.73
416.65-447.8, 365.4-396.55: 1.25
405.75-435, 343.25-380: 1.48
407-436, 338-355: 1.47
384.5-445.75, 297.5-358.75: 1.27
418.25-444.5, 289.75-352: 1.30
